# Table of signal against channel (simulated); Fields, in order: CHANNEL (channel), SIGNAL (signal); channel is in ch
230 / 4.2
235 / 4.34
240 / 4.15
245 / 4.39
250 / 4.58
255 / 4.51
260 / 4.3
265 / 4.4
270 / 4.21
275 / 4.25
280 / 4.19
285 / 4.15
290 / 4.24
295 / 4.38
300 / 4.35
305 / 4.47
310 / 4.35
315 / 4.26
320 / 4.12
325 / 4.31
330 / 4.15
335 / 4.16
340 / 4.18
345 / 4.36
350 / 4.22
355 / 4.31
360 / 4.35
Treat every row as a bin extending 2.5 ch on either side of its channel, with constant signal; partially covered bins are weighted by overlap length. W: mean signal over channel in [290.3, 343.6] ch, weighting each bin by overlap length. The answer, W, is 4.27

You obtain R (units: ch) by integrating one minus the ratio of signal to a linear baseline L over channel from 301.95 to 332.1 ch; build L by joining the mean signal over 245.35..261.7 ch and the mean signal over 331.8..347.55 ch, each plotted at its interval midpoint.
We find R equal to 0.1 ch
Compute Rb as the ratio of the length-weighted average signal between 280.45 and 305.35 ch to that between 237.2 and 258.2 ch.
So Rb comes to 0.98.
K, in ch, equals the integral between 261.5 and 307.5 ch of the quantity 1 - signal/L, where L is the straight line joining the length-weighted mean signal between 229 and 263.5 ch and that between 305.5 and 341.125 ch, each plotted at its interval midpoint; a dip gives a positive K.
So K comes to 0.0 ch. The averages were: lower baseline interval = 4.36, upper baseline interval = 4.23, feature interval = 4.29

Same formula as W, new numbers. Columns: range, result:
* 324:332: 4.22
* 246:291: 4.32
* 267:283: 4.22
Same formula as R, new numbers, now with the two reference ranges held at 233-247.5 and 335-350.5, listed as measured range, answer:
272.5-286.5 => 0.2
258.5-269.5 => -0.1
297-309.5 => -0.4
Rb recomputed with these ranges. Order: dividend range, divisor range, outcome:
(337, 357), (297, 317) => 0.98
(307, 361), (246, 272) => 0.97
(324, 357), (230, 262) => 0.97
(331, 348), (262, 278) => 0.99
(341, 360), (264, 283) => 1.01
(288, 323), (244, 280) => 0.99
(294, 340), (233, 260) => 0.97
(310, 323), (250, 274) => 0.97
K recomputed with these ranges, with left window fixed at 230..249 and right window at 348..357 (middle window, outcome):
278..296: 0.24 ch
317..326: 0.16 ch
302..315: -0.30 ch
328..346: 0.29 ch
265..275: 0.06 ch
